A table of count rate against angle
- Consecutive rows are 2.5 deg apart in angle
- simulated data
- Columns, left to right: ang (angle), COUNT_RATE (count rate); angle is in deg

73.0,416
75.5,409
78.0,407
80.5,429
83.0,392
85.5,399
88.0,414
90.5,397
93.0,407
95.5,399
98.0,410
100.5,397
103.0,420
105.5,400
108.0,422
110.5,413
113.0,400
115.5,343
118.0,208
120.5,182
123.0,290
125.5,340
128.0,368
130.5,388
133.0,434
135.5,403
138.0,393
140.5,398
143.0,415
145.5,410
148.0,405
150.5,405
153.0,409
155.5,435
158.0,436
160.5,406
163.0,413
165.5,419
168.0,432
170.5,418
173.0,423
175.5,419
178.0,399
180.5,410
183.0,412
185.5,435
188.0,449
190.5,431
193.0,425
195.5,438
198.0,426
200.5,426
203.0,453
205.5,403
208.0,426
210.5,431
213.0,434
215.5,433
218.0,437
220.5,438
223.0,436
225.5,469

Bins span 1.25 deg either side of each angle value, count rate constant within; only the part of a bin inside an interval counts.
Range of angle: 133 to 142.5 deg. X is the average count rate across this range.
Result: 404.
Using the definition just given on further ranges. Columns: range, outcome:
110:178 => 385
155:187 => 420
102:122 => 347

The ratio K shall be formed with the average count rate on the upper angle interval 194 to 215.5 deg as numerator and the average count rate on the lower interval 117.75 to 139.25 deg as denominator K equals 1.3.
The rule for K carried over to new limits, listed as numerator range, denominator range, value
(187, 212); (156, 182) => 1.03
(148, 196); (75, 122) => 1.11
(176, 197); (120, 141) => 1.18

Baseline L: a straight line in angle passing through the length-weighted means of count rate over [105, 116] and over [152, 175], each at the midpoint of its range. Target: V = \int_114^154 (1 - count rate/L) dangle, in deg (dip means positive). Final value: 4.6 deg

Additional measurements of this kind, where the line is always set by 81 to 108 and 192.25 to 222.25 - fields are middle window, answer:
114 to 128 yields 4.4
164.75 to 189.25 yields 0.1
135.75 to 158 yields 0.4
